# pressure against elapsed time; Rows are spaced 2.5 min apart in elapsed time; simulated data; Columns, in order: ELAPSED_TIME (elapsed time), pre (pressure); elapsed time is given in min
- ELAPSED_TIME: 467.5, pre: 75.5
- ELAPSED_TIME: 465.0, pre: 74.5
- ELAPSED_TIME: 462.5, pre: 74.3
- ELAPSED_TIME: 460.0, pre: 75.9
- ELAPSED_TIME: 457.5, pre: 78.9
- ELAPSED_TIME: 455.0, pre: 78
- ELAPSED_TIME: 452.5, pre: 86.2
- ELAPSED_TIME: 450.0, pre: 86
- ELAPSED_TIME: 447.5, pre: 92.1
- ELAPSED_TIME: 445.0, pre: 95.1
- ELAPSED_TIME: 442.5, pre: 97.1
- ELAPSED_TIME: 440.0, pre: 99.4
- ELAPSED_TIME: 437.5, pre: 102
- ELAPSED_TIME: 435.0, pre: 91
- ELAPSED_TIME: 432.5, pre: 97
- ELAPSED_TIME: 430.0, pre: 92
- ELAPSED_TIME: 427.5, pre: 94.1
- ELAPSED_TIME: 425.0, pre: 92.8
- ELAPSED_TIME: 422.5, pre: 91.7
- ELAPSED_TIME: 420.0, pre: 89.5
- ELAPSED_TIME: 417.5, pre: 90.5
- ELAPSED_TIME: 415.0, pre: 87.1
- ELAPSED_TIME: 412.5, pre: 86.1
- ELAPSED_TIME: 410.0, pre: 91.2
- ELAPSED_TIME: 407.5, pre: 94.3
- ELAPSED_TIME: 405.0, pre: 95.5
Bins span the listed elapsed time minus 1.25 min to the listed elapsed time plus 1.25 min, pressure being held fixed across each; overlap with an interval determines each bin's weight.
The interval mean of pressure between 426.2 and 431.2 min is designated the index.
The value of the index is 93.1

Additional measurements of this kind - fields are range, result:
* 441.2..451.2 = 92.6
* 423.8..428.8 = 93.4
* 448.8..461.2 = 81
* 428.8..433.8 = 94.5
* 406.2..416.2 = 89.7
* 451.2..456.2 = 82.2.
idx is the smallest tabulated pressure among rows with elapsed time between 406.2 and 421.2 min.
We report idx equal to 86.1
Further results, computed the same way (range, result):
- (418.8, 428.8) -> 89.5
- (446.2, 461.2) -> 75.9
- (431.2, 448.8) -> 91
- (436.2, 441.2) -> 99.4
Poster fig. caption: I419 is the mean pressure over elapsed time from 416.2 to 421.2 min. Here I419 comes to 90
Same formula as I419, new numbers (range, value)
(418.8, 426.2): 91.3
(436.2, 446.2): 98.4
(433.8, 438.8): 96.6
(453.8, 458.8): 78.4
